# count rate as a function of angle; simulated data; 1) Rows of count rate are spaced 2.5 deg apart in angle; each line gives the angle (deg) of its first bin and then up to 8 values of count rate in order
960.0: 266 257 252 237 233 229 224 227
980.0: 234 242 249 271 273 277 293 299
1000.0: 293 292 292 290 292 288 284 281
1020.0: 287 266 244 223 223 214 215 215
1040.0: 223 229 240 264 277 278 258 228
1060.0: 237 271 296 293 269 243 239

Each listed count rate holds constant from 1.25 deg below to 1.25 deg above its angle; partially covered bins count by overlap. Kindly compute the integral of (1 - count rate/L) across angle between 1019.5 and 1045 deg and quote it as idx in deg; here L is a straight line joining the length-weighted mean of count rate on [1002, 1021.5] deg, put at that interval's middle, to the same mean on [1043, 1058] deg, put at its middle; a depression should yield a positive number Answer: 3.7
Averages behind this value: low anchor 288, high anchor 258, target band 233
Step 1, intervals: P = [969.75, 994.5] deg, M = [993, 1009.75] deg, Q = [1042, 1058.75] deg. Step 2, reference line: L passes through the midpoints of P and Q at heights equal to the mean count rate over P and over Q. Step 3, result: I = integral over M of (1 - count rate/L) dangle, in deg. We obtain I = -2.9 deg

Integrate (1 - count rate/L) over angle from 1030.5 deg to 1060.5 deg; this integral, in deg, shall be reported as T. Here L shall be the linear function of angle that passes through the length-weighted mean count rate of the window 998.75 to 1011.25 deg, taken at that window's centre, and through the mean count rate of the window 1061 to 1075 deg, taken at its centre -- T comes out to 4.2 deg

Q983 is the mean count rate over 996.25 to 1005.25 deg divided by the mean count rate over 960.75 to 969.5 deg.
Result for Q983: 1.18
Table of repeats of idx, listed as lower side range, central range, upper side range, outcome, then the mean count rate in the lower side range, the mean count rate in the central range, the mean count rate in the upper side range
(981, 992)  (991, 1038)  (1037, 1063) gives -2.4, 259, 268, 248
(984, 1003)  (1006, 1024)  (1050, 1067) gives -0.5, 281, 284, 264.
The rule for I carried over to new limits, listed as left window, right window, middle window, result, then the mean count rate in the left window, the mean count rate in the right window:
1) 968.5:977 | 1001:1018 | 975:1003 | -1.1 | 229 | 289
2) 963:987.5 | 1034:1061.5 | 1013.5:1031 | -1.3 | 239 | 243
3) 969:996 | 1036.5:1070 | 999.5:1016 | -2.5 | 250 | 255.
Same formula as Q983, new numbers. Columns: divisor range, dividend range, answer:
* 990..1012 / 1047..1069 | 0.92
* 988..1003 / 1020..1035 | 0.83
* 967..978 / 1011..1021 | 1.24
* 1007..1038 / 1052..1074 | 1.03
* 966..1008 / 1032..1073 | 0.96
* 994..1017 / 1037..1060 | 0.85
